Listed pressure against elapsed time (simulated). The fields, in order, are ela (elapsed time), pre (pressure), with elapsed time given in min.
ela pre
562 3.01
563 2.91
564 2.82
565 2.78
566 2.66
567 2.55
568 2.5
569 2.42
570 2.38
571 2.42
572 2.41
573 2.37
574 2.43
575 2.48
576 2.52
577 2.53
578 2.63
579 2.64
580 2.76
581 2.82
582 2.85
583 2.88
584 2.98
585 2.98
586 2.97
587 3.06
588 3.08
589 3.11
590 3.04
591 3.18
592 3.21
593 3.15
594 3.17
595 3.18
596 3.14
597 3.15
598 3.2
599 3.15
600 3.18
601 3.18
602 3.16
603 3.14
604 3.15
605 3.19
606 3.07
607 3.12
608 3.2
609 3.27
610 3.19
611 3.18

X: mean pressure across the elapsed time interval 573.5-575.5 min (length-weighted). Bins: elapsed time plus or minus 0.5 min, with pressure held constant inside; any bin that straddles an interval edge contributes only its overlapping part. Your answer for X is 2.46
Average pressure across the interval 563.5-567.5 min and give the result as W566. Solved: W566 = 2.7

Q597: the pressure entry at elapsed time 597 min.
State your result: 3.15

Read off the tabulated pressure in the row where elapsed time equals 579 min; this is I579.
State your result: 2.64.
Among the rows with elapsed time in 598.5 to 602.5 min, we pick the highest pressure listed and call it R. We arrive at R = 3.18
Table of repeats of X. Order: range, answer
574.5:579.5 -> 2.56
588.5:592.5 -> 3.13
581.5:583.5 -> 2.87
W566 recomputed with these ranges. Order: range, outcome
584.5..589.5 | 3.04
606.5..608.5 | 3.16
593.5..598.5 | 3.17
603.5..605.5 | 3.17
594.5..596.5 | 3.16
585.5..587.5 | 3.02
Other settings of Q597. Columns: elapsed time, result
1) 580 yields 2.76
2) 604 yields 3.15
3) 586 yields 2.97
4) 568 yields 2.5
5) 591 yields 3.18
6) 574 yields 2.43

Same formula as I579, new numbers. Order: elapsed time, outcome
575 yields 2.48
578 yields 2.63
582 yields 2.85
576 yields 2.52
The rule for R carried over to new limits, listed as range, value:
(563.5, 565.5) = 2.82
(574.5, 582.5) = 2.85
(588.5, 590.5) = 3.11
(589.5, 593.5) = 3.21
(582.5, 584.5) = 2.98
